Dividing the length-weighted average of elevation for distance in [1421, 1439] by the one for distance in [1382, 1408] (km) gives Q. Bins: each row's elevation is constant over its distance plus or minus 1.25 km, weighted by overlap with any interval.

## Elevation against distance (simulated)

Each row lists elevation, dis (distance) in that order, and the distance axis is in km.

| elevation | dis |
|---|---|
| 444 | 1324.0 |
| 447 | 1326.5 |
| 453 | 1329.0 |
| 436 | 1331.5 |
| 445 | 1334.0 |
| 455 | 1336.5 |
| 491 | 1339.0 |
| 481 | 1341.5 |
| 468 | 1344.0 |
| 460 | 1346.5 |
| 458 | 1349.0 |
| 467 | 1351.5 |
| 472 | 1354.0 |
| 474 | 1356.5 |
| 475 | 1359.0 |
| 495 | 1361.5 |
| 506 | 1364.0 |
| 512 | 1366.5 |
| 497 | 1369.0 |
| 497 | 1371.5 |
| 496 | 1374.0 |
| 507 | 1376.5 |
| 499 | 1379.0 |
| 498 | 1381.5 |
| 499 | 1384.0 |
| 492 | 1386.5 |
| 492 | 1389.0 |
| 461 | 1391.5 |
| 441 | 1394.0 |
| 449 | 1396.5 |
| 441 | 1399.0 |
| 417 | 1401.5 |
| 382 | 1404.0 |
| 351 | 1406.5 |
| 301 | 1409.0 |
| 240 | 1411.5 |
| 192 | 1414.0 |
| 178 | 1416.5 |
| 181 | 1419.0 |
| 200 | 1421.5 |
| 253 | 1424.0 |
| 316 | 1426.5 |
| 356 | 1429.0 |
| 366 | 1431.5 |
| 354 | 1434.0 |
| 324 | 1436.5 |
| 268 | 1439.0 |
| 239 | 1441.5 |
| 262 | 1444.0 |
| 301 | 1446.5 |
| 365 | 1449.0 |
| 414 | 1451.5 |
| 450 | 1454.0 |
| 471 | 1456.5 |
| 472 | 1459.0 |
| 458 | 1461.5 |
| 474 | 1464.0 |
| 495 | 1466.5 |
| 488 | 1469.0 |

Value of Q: 0.70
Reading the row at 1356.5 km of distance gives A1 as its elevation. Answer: 474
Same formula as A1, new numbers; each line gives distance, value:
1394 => 441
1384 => 499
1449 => 365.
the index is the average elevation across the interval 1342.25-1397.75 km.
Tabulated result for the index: 482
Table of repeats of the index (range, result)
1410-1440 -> 269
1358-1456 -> 384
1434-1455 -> 328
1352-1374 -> 490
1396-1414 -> 353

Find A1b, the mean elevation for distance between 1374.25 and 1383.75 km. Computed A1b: 501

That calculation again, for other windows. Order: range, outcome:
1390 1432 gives 325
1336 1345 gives 475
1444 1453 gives 349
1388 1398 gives 459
